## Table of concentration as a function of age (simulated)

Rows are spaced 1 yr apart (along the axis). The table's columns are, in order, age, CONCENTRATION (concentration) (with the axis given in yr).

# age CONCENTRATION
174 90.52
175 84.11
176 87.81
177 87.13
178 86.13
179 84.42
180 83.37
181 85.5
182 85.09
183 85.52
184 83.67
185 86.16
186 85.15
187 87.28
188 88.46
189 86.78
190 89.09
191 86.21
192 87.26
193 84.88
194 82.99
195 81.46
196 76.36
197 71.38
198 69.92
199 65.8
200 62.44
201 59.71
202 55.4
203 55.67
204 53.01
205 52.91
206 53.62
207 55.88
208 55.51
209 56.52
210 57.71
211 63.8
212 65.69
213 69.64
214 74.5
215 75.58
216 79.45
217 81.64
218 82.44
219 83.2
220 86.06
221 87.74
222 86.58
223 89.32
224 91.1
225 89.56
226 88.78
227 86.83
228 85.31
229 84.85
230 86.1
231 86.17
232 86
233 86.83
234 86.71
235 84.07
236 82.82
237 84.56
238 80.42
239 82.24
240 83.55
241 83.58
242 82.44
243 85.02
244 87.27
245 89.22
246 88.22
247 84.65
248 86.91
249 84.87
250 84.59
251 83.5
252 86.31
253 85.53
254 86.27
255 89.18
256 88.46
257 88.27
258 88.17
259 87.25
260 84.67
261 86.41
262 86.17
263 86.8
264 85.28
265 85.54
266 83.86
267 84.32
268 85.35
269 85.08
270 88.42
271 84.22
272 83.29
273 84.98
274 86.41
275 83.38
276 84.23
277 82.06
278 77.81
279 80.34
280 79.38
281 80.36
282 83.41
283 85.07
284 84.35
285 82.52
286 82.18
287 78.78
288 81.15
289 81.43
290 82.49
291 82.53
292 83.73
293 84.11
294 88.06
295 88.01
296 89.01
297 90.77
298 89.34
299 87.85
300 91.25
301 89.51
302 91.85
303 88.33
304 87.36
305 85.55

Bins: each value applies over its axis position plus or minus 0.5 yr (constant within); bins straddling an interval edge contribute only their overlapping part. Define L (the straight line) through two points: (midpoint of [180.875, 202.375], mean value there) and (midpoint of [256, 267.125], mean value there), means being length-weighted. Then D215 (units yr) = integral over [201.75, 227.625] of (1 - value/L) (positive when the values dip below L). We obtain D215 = 3.0 yr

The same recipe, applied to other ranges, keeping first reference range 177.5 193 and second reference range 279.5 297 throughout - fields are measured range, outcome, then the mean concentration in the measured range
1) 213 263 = -0.3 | 85.2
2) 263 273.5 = -0.1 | 85.1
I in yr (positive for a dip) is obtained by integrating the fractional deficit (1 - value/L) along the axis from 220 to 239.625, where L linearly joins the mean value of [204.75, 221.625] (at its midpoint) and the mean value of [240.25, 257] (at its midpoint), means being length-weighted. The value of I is -2.2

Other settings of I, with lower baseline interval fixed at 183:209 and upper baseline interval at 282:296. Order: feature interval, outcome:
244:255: -1.0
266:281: -0.3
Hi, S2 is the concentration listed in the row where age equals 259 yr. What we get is 87.25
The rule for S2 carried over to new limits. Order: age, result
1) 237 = 84.56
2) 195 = 81.46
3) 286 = 82.18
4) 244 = 87.27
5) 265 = 85.54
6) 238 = 80.42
